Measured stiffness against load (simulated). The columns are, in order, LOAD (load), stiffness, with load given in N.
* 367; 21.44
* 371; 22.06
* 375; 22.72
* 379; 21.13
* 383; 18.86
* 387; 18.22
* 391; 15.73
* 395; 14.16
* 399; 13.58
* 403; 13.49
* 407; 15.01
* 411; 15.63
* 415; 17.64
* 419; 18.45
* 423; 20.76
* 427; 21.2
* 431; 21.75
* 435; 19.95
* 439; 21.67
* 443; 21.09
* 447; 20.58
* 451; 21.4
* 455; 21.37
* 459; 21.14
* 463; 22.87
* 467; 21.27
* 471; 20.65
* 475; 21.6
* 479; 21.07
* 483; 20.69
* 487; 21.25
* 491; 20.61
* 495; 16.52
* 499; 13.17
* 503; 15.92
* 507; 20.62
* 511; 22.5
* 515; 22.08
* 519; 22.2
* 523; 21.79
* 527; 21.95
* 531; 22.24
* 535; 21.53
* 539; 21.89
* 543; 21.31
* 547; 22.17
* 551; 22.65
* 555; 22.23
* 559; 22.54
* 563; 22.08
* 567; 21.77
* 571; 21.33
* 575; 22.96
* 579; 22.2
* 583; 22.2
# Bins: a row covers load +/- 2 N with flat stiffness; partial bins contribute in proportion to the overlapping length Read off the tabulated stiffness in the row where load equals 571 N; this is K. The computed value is 21.33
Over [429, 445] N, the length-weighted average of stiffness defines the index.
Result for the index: 21.1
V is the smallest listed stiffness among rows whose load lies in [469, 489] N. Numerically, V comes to 20.65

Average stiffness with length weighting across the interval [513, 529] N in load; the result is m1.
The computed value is 22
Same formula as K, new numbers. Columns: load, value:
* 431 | 21.75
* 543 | 21.31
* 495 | 16.52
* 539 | 21.89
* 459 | 21.14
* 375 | 22.72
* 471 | 20.65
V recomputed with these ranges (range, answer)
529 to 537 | 21.53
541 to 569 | 21.31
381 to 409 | 13.49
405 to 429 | 15.01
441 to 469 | 20.58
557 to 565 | 22.08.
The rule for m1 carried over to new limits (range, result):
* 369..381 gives 22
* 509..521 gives 22.3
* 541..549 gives 21.7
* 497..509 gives 16.6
